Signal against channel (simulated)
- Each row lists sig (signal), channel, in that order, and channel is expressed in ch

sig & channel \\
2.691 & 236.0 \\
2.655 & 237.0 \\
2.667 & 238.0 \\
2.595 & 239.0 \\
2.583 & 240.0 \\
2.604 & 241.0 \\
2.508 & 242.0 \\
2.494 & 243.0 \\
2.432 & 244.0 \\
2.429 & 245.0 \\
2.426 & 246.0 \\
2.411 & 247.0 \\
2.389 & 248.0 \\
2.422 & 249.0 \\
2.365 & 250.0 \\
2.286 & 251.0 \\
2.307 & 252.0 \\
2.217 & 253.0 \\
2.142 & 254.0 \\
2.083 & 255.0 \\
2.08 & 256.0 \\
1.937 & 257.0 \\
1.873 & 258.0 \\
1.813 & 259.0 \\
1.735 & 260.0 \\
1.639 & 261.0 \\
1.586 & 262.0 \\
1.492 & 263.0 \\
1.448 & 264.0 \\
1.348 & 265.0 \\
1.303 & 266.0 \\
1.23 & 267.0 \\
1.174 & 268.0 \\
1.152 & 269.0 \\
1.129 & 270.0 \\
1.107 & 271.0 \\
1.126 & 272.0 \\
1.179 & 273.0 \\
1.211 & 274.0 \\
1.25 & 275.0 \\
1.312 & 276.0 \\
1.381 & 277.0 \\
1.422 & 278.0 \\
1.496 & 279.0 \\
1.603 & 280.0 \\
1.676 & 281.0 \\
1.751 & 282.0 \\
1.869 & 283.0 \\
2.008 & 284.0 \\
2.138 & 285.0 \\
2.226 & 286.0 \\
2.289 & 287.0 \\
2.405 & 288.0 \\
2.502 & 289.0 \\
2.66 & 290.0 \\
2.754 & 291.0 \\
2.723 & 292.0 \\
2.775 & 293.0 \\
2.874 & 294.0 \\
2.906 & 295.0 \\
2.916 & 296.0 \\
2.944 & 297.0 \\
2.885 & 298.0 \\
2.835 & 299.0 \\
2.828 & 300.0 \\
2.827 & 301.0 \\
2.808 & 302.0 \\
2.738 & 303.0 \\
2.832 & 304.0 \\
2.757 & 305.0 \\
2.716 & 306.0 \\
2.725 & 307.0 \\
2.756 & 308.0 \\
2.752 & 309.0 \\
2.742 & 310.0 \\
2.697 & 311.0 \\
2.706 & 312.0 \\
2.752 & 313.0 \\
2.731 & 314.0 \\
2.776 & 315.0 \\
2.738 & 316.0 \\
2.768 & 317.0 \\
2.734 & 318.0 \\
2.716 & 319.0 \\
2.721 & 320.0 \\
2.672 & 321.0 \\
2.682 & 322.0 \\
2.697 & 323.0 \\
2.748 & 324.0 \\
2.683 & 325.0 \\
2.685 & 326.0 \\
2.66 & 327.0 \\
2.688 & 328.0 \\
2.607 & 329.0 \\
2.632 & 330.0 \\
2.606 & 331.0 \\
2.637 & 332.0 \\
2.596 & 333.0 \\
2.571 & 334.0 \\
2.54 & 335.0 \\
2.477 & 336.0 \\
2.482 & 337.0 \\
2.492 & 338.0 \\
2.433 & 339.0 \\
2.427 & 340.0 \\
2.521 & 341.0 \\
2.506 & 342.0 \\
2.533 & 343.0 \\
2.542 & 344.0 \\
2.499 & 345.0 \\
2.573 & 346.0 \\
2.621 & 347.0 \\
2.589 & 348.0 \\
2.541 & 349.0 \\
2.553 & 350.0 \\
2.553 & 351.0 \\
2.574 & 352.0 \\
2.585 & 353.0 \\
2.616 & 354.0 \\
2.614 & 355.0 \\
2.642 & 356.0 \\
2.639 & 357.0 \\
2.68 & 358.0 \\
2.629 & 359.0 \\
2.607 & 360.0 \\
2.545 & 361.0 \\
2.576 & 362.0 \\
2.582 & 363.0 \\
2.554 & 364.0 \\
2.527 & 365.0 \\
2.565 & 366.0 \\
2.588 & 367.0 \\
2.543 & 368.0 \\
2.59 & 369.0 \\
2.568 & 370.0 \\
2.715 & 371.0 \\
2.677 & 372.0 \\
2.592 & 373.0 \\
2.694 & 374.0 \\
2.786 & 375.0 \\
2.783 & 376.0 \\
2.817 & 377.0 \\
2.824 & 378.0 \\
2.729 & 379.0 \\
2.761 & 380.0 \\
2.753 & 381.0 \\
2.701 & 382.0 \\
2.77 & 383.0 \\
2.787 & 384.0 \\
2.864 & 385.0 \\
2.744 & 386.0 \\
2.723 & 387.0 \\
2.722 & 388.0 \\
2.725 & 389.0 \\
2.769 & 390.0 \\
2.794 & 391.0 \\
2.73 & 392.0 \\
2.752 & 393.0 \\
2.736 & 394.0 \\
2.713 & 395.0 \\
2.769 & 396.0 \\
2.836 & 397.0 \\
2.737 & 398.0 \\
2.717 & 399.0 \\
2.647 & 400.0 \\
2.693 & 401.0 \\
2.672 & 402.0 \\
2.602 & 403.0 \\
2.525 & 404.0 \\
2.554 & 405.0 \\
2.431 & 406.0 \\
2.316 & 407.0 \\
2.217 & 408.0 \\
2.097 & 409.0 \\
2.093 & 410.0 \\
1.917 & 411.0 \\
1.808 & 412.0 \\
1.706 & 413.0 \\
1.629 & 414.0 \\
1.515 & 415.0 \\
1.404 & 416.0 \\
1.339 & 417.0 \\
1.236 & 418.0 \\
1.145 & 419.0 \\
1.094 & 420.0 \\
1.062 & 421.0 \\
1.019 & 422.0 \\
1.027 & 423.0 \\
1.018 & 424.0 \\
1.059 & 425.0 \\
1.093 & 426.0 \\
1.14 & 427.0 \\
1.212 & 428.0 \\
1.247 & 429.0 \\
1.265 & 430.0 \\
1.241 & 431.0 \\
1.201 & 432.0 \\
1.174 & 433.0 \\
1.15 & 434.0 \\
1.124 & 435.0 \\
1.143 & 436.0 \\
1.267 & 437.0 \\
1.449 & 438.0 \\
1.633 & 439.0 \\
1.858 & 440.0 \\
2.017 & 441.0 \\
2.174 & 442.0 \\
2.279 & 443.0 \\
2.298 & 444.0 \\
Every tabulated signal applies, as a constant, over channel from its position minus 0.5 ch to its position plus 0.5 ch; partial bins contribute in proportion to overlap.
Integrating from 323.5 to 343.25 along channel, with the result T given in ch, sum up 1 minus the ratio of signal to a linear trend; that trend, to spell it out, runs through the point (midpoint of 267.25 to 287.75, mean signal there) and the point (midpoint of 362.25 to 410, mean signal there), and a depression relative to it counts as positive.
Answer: -4.4 ch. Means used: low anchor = 1.53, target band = 2.58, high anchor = 2.65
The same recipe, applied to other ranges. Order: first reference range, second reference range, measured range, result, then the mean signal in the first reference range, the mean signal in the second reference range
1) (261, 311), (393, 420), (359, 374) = -3.1 ch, 2.09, 2.18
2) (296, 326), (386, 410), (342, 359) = 0.7 ch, 2.76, 2.62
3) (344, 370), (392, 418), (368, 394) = -3.2 ch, 2.58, 2.28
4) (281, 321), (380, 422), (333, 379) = -2.6 ch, 2.64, 2.31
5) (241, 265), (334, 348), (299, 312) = -2.3 ch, 2.1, 2.52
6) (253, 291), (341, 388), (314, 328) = -3.3 ch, 1.69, 2.64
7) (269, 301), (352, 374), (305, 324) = -3.8 ch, 2.07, 2.6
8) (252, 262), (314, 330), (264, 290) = 7.2 ch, 1.95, 2.7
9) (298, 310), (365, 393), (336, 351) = 1.2 ch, 2.78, 2.71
